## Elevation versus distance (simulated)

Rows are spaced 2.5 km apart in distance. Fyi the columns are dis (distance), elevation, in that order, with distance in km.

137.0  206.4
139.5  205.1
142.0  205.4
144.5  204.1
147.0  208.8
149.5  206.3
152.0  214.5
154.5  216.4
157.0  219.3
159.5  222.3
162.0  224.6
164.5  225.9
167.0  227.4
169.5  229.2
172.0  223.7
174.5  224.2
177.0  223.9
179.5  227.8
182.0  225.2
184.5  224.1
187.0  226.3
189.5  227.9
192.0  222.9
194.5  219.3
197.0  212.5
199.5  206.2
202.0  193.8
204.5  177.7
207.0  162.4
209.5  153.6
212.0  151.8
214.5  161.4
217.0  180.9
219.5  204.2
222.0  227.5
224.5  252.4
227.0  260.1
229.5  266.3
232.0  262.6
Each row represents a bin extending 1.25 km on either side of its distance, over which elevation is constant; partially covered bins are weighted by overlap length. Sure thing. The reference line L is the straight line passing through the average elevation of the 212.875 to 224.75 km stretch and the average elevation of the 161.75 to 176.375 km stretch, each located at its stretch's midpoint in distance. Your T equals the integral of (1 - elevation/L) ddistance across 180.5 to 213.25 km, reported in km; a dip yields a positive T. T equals 1.7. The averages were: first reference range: 226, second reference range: 200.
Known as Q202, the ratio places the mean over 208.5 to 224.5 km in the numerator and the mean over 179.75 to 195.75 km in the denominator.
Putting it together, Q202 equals 0.83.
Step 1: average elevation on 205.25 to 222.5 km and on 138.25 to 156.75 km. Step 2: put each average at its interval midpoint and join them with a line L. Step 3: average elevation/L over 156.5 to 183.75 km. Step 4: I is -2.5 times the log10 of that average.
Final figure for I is -0.14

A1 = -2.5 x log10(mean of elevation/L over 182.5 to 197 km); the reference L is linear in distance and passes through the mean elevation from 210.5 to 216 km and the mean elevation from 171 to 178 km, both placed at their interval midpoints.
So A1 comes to -0.13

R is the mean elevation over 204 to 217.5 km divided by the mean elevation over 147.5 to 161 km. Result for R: 0.8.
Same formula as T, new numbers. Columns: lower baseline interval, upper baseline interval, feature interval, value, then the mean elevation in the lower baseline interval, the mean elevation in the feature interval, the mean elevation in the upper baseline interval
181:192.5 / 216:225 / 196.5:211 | 2.48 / 225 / 182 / 214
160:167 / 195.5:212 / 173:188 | -1.31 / 225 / 225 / 182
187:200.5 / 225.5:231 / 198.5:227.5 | 6.11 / 219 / 193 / 263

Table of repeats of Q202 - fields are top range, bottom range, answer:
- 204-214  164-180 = 0.71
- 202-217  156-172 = 0.74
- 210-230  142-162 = 0.98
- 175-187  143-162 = 1.05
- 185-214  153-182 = 0.87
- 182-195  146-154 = 1.07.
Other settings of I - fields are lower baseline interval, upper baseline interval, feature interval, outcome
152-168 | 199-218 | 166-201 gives -0.13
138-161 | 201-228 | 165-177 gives -0.10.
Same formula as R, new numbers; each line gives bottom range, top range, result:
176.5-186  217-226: 0.99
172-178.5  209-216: 0.70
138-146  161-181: 1.10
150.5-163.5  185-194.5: 1.02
